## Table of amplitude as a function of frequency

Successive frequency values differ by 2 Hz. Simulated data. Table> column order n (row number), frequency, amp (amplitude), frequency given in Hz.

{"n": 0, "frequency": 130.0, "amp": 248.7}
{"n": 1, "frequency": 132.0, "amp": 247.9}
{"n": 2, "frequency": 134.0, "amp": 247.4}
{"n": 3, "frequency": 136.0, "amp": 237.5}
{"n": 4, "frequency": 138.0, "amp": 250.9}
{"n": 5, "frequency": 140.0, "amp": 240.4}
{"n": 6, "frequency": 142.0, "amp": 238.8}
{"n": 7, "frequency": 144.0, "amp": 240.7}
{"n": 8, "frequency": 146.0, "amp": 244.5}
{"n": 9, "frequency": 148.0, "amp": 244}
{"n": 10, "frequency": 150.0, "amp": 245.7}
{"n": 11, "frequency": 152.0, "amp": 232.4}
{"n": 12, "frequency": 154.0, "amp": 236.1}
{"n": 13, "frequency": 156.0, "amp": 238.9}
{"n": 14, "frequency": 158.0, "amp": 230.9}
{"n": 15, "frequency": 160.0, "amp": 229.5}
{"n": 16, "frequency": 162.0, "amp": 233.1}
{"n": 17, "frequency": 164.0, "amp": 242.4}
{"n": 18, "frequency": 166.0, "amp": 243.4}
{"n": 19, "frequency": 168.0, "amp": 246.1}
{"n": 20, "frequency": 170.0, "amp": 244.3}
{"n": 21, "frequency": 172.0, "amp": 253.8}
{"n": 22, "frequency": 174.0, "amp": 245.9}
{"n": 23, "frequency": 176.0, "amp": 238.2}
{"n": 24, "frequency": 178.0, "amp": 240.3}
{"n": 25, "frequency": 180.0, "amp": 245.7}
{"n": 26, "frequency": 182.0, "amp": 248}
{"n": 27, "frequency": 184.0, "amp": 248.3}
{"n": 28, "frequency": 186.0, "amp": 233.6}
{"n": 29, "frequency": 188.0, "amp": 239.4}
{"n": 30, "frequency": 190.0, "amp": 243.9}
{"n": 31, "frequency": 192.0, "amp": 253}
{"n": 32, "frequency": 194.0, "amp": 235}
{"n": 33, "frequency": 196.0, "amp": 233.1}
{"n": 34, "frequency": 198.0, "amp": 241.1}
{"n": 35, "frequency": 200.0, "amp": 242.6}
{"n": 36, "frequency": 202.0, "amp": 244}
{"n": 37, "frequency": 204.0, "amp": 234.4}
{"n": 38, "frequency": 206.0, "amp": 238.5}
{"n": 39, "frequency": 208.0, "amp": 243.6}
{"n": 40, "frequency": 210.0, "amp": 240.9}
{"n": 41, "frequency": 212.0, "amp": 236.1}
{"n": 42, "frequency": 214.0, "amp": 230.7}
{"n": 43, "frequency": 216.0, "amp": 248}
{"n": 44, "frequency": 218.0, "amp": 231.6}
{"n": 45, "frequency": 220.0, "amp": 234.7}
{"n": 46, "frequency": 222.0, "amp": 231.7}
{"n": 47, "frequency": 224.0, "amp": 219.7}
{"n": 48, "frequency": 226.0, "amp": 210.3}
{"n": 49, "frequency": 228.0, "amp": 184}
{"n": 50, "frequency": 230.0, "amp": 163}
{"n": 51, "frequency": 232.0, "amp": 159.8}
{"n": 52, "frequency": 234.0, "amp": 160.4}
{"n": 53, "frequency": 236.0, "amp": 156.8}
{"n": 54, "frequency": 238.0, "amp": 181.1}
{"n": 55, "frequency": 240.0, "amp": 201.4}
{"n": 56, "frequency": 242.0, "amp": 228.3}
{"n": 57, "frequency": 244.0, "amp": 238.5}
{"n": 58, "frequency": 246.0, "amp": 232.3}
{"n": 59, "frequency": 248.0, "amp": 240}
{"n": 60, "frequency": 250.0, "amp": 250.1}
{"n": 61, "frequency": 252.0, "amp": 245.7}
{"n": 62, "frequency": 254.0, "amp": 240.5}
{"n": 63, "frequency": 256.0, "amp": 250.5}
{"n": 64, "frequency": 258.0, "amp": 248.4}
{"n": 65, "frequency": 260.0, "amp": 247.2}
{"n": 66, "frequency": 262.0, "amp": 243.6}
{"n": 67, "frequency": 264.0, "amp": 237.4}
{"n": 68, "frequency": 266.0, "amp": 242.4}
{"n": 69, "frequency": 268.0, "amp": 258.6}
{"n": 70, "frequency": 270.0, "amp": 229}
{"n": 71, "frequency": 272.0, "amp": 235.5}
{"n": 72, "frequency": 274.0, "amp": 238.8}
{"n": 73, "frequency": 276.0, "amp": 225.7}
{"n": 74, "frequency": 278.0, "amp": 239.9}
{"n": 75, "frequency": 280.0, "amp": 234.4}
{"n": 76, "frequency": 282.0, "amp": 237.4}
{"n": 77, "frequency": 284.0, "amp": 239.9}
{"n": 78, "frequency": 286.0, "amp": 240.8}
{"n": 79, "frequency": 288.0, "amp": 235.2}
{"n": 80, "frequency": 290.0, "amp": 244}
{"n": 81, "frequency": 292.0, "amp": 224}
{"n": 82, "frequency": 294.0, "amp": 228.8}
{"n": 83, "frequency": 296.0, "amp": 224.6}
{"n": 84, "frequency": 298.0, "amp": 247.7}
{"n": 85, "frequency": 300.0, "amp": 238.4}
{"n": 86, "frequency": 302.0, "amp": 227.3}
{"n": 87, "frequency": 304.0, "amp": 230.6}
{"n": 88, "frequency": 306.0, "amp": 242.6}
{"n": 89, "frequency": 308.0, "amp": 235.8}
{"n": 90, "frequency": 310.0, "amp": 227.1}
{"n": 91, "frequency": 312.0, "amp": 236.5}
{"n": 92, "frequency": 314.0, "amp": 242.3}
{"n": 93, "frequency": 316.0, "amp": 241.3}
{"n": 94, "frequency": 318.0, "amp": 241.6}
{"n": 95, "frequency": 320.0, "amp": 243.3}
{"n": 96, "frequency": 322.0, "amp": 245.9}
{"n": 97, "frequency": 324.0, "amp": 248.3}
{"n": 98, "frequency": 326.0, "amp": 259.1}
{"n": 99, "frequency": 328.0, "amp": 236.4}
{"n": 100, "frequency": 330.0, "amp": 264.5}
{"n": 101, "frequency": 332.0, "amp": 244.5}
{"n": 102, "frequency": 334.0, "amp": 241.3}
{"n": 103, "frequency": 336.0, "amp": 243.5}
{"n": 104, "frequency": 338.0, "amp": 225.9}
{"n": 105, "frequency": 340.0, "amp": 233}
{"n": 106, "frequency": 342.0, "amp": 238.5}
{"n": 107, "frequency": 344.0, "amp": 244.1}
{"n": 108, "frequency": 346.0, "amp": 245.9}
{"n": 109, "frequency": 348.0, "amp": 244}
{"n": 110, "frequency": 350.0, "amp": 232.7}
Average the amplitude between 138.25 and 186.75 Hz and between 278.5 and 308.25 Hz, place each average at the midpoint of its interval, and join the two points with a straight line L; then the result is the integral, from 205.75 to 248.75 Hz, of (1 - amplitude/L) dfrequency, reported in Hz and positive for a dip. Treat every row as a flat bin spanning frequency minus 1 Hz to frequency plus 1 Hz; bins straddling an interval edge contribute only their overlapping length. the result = 4.5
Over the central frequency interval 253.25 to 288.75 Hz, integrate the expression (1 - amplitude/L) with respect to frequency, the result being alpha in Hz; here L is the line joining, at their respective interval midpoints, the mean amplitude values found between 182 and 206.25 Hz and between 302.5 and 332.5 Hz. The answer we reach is 0.2 Hz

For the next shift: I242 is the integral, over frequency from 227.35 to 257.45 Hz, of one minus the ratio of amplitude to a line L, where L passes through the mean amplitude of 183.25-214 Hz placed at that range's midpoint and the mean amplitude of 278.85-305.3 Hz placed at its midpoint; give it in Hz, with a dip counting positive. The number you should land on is 3.54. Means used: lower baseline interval 240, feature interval 210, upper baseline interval 235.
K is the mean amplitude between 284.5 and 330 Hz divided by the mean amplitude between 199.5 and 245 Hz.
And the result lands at 1.1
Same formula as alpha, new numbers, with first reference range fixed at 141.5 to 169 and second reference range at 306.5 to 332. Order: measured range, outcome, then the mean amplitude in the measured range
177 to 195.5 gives -0.2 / 243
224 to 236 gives 3.2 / 178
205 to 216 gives 0.1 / 239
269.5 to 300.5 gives 0.9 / 235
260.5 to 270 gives -0.1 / 244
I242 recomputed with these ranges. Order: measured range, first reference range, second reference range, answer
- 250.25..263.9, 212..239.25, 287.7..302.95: -1.8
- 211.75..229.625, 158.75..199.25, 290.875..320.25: 1.3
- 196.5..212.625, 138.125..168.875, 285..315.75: -0.1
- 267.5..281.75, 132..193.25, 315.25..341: 0.4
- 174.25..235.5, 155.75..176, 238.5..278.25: 2.9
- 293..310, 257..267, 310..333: 0.7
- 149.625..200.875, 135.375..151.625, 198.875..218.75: 0.0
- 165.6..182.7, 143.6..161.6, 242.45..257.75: -0.4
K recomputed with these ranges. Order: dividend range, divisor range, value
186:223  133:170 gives 0.99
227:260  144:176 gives 0.88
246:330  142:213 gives 1.00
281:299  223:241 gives 1.30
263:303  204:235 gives 1.09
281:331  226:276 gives 1.08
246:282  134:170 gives 1.00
